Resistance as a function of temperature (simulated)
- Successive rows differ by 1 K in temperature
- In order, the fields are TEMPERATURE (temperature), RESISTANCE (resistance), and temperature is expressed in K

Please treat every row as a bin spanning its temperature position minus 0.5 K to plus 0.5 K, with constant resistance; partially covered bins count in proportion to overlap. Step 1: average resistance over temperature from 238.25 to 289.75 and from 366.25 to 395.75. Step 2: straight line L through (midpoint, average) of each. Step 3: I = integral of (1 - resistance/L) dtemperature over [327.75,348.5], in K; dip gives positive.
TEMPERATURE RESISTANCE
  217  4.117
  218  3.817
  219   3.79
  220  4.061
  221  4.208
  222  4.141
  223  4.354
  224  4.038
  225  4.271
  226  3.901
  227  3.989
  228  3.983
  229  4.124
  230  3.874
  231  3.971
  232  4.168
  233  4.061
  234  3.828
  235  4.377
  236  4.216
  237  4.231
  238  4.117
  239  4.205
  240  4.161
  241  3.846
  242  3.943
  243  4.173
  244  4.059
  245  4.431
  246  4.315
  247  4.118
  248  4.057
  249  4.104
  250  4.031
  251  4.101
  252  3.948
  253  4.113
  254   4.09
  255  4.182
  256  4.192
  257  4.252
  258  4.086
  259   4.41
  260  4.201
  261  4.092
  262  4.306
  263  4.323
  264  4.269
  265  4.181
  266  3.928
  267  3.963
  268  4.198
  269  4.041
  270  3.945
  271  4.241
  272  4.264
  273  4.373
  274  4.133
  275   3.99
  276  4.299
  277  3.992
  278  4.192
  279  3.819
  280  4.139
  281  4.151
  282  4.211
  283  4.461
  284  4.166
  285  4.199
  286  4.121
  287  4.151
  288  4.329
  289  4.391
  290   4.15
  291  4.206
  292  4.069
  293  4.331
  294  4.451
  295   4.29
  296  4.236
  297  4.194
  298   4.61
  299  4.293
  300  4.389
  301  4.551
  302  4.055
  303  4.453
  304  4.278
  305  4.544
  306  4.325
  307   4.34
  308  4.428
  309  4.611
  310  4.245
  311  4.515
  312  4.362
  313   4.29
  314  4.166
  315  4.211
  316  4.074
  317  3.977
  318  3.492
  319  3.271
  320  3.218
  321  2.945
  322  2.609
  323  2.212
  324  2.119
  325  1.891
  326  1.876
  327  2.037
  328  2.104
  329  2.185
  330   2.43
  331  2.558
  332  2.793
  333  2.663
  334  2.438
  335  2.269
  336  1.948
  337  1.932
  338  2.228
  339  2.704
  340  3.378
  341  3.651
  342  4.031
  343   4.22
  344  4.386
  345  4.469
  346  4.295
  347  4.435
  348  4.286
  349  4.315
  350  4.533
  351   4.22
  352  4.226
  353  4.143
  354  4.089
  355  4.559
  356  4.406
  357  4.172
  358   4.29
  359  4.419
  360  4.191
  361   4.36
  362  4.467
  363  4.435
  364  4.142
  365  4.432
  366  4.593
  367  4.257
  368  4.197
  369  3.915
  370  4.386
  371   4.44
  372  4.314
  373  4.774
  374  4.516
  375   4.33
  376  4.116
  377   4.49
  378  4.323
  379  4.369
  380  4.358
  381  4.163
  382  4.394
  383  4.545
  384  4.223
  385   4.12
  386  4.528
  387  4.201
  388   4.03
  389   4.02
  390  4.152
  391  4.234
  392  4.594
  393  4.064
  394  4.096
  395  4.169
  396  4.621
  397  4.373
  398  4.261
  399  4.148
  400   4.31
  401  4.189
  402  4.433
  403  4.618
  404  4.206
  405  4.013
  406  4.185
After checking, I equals 5.5 K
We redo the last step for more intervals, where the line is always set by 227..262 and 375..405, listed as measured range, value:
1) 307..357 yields 9.1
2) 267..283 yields 0.1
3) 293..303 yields -0.4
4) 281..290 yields -0.2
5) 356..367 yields -0.2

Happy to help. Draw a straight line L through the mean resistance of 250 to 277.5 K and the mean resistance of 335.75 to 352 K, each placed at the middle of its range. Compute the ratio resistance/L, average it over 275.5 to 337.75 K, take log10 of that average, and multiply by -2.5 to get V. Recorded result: 0.08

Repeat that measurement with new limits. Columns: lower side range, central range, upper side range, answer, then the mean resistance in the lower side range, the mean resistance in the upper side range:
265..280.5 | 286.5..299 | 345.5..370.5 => -0.03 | 4.1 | 4.31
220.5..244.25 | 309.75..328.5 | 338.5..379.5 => 0.29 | 4.09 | 4.25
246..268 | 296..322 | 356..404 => 0.02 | 4.15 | 4.31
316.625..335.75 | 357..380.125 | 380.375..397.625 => -0.17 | 2.57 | 4.27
